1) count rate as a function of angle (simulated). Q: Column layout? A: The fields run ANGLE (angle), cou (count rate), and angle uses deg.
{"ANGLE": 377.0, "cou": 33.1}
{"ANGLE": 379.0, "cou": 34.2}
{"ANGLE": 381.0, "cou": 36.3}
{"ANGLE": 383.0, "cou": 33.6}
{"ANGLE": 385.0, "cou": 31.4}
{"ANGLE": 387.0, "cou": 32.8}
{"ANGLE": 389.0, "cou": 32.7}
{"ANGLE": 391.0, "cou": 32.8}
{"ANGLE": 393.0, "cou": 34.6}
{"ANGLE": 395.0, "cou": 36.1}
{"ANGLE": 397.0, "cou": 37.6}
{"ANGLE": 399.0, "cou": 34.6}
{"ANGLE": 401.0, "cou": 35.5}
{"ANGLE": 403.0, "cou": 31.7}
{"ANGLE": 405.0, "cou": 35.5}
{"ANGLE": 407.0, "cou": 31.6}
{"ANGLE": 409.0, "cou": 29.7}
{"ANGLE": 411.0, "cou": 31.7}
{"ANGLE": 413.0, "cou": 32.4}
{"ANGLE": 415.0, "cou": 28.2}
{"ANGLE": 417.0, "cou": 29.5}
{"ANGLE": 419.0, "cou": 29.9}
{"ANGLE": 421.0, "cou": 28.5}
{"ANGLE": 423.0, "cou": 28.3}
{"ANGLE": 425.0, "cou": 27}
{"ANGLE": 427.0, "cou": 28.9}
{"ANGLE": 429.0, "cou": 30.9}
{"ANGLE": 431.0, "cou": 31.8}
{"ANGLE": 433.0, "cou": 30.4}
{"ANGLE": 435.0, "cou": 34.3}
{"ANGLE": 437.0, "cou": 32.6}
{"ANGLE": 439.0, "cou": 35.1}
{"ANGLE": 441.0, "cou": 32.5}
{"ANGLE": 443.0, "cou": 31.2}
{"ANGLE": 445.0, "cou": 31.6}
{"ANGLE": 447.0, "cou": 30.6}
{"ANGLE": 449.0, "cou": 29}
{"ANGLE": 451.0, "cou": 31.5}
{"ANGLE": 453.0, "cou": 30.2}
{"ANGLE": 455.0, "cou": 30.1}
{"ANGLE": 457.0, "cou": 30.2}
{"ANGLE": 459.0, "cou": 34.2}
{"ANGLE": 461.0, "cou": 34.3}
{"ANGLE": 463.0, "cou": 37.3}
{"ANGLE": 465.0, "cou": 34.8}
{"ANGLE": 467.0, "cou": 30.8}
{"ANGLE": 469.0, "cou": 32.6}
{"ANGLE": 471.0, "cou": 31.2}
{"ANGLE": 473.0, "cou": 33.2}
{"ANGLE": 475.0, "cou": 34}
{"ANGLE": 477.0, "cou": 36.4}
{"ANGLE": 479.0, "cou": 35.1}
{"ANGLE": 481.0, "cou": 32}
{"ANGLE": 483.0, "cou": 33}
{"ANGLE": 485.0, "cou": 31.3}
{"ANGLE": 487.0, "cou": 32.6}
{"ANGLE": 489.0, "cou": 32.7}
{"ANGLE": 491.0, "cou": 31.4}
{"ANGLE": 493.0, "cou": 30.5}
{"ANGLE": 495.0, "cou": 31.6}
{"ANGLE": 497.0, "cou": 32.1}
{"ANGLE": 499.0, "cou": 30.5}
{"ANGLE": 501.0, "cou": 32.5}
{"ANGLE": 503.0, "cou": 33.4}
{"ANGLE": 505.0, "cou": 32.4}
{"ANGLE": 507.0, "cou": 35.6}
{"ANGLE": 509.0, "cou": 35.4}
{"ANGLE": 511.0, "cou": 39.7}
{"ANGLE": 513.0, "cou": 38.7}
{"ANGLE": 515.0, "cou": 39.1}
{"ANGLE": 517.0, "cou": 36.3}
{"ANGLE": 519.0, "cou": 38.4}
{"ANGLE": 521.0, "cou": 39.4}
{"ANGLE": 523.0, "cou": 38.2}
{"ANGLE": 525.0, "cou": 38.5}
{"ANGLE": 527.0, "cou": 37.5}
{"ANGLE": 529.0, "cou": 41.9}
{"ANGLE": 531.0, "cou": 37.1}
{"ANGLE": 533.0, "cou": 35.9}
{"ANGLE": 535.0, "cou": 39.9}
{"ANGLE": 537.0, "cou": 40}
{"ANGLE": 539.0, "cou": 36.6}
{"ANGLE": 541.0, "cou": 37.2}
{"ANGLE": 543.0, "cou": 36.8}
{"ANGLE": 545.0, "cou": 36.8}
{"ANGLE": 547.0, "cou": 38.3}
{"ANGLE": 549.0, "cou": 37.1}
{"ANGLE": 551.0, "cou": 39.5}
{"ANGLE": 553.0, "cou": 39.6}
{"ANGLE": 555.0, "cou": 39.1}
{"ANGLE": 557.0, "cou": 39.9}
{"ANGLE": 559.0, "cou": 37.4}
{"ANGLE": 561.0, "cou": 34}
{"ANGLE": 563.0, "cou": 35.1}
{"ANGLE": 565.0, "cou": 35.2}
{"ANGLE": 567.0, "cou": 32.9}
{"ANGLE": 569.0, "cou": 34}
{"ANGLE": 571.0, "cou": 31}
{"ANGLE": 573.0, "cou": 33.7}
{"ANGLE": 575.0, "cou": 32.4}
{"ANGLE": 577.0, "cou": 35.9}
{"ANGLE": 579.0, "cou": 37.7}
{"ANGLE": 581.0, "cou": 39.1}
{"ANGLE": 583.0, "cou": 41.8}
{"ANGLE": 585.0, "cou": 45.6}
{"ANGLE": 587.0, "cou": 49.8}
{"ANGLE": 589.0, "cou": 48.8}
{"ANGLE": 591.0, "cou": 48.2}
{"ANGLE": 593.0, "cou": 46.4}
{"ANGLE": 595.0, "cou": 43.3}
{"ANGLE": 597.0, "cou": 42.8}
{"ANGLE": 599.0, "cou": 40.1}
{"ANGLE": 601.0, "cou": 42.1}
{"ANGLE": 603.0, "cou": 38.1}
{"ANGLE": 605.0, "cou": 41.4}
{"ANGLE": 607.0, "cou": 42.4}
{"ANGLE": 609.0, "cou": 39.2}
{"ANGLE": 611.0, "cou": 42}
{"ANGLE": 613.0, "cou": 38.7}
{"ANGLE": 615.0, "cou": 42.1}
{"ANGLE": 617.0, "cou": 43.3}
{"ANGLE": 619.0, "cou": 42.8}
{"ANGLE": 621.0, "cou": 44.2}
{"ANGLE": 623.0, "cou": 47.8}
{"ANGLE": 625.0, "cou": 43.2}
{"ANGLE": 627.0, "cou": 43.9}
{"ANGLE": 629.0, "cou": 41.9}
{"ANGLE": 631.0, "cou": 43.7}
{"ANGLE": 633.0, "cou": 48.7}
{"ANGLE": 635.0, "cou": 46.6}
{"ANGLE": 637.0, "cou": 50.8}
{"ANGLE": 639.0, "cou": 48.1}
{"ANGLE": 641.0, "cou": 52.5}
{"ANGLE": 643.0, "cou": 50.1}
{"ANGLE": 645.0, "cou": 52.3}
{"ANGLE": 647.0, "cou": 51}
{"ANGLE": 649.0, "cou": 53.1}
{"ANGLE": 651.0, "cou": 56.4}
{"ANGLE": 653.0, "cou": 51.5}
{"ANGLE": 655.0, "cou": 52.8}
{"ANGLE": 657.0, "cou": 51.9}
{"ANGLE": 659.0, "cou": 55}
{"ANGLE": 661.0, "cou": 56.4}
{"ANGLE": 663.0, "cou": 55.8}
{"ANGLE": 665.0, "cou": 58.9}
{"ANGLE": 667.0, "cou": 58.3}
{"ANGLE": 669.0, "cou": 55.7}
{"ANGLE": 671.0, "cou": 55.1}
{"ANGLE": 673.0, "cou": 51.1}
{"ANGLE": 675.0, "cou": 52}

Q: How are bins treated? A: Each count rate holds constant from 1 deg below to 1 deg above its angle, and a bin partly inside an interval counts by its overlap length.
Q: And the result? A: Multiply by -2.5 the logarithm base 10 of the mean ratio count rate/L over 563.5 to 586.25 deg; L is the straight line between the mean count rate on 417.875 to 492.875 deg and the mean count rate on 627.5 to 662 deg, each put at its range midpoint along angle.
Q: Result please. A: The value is 0.200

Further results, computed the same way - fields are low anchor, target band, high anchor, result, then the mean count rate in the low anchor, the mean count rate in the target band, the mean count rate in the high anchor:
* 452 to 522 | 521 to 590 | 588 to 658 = 0.051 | 33.8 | 38.1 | 46.1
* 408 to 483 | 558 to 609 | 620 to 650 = 0.104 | 31.7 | 39.6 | 47.9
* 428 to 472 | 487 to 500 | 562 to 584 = 0.058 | 32.1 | 31.6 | 35.3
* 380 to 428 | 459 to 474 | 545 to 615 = 0.039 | 32.1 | 33.5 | 39.5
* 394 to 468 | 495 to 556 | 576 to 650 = 0.042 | 31.9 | 37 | 44.6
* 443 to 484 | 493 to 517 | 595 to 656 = 0.045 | 32.6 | 34.5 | 45.7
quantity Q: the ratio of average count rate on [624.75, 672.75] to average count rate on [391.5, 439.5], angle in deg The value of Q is 1.61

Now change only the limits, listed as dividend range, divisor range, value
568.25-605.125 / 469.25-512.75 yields 1.22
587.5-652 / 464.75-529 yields 1.32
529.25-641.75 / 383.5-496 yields 1.27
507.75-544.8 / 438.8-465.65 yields 1.18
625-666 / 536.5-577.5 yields 1.40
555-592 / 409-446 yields 1.25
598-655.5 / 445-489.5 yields 1.41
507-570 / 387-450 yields 1.18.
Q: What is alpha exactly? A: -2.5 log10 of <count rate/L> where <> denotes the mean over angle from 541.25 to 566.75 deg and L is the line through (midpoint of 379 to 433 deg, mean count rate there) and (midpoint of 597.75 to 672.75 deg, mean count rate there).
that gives 0.14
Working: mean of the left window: 32.1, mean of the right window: 48.1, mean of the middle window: 37.3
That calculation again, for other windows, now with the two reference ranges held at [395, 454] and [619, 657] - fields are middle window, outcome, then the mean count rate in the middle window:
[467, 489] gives 0.09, 33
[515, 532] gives 0.03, 38.5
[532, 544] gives 0.08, 37.7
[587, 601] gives 0.00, 45.1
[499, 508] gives 0.15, 33.1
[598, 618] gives 0.13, 40.9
